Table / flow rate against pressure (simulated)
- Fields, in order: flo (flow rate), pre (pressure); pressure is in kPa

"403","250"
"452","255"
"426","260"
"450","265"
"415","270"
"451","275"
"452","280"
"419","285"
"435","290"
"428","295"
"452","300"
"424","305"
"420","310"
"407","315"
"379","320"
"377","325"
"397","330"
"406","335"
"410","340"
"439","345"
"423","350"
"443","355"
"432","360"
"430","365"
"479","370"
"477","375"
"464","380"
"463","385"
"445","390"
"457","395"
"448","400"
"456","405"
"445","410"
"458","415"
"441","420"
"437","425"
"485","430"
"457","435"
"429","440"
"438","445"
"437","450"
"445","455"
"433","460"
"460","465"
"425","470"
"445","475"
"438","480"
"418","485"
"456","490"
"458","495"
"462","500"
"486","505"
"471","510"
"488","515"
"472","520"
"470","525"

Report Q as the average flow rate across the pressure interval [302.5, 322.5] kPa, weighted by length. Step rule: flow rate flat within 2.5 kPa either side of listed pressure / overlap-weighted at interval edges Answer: 408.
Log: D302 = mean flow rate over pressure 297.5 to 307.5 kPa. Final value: 438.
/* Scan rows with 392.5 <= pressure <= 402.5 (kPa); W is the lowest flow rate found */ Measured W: 448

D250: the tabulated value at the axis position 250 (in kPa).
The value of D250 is 403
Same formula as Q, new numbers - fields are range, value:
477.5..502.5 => 446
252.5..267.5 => 443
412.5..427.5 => 445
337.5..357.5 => 429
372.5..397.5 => 461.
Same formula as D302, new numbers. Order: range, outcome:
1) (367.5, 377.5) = 478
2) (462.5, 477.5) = 443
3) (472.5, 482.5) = 442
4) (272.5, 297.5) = 437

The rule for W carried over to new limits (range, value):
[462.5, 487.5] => 418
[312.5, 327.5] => 377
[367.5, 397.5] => 445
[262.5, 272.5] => 415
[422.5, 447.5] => 429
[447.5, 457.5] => 437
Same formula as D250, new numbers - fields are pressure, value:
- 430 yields 485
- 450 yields 437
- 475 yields 445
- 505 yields 486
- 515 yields 488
